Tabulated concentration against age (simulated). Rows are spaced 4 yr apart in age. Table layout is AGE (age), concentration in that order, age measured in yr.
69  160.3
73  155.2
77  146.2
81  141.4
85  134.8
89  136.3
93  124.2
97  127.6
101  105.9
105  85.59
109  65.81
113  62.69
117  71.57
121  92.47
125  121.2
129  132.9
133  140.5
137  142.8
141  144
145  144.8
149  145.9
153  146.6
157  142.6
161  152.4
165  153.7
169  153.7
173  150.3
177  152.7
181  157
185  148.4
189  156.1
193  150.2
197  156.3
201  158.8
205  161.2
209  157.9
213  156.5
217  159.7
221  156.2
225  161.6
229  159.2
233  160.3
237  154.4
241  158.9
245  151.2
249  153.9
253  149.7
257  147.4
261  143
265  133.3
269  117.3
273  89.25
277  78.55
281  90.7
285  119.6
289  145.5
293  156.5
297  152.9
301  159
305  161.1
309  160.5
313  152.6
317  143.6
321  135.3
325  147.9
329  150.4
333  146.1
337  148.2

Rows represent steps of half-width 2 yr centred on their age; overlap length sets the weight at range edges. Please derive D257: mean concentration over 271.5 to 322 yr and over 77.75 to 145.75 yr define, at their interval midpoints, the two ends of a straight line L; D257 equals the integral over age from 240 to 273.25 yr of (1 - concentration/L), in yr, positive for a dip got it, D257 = -2.5 yr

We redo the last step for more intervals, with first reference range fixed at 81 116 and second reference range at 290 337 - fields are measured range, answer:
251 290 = 5.8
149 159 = -2.3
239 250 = -1.4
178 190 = -2.8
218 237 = -3.6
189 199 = -2.2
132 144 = -2.9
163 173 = -2.7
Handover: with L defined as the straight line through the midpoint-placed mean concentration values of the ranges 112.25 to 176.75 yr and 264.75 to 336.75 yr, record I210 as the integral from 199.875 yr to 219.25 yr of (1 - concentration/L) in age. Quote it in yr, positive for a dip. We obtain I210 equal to -3.5 yr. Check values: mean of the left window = 133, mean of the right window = 136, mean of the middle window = 159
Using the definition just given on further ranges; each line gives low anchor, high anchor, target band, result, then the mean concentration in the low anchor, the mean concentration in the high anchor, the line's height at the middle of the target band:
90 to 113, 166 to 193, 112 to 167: -1.1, 99.9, 153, 126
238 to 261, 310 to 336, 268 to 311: 5.3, 152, 147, 149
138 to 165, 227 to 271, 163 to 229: -3.8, 146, 148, 147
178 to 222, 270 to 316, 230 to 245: -1.0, 156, 133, 147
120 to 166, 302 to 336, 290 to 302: -0.5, 139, 150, 148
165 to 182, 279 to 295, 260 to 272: 0.6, 153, 128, 133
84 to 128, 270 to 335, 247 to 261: -2.3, 103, 137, 128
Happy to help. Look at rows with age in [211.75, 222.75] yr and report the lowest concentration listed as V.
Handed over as 156.2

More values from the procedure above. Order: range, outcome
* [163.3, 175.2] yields 150.3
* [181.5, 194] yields 148.4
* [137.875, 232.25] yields 142.6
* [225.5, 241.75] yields 154.4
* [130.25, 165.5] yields 140.5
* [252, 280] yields 78.55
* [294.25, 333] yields 135.3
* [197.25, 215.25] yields 156.5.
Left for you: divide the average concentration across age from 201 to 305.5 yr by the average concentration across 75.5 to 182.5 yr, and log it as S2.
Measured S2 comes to 1.12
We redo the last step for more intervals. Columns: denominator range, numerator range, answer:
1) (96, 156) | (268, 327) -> 1.16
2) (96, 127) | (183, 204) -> 1.71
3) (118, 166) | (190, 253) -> 1.15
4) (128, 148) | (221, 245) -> 1.12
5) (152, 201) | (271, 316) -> 0.88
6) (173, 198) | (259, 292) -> 0.76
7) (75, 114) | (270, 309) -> 1.13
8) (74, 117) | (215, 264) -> 1.38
